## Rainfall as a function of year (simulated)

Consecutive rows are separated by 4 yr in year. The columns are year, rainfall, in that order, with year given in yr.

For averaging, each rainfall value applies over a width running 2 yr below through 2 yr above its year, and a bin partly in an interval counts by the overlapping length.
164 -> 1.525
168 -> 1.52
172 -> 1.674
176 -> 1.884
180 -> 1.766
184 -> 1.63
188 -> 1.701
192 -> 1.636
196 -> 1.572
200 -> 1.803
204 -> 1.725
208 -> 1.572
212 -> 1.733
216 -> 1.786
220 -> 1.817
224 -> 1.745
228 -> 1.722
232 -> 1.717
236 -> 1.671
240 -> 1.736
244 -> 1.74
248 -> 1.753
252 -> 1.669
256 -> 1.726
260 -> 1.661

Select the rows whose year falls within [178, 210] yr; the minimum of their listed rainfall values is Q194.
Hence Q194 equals 1.572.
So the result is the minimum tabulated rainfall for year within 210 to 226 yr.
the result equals 1.733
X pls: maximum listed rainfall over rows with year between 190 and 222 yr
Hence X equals 1.817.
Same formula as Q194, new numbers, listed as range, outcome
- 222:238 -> 1.671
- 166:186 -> 1.52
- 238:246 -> 1.736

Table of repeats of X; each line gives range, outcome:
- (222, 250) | 1.753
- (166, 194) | 1.884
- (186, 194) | 1.701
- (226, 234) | 1.722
